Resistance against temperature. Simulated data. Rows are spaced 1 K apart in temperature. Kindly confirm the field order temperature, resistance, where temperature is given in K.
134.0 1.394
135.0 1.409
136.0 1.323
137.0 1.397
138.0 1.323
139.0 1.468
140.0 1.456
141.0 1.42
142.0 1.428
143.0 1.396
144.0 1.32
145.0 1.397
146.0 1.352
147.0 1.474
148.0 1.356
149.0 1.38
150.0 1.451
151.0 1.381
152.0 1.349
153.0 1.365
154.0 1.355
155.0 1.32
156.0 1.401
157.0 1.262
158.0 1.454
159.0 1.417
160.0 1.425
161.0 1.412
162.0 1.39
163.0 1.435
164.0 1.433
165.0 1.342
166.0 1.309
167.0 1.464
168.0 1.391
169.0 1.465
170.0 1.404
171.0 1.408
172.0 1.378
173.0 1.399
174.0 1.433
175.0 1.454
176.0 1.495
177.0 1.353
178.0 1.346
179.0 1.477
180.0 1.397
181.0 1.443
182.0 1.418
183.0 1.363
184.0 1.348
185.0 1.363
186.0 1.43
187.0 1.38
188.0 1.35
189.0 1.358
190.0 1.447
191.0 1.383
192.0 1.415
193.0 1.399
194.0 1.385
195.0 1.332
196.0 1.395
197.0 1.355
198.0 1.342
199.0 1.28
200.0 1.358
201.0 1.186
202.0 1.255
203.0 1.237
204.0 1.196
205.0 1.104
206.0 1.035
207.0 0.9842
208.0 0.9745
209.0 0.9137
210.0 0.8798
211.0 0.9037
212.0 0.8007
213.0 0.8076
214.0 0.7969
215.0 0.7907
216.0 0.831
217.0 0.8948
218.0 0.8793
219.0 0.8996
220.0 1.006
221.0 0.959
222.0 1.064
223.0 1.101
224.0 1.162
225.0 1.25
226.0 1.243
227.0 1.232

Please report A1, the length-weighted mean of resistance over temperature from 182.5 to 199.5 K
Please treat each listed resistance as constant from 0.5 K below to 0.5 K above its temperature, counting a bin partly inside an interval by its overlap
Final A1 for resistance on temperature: 1.37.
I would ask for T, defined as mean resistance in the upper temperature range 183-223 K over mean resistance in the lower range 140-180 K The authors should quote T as 0.8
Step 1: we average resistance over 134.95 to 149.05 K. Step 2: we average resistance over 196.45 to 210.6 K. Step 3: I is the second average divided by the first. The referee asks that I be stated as 0.8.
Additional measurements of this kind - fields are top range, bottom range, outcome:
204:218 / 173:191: 0.65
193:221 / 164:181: 0.76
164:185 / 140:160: 1.01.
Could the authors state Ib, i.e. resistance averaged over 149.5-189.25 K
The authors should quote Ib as 1.4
